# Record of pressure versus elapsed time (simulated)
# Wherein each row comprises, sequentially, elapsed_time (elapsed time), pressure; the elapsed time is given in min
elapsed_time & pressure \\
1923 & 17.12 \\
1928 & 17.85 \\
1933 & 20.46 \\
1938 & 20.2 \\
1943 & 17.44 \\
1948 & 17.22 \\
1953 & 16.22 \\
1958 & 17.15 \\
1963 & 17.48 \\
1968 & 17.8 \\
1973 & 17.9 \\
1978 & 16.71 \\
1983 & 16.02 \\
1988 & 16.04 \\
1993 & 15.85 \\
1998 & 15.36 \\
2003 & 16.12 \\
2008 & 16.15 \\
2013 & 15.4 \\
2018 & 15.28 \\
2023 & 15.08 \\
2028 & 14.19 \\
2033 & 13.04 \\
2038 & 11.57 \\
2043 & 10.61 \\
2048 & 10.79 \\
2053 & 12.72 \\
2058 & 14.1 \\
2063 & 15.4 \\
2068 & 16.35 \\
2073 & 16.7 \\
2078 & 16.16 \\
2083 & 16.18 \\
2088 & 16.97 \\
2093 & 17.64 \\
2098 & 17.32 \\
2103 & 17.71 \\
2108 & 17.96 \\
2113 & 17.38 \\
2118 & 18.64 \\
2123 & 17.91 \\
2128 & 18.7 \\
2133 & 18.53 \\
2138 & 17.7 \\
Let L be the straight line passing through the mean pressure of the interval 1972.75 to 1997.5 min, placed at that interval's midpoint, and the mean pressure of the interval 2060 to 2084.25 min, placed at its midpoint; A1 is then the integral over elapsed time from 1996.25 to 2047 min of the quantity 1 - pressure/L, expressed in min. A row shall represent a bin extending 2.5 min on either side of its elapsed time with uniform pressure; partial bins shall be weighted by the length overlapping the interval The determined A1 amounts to 6.4 min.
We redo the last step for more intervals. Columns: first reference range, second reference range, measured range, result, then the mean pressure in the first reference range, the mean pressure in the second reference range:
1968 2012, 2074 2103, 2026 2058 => 8.39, 16.3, 16.9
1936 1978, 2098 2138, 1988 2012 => 2.51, 17.6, 18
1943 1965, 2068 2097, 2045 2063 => 4.20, 17.1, 16.7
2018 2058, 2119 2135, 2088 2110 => -1.23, 12.8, 18.4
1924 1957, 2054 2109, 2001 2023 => 2.07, 18.1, 16.4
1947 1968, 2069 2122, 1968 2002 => 1.42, 17.1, 17.3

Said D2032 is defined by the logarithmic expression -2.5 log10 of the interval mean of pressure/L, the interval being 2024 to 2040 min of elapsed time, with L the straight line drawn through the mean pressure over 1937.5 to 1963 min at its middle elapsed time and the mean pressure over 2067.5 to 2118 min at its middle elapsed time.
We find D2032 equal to 0.29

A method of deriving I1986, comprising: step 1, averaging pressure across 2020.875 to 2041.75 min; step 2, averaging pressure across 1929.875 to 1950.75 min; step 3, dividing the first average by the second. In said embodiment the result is 0.71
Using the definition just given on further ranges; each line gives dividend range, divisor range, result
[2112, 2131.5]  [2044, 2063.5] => 1.42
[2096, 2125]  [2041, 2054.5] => 1.58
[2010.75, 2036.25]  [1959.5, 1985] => 0.84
